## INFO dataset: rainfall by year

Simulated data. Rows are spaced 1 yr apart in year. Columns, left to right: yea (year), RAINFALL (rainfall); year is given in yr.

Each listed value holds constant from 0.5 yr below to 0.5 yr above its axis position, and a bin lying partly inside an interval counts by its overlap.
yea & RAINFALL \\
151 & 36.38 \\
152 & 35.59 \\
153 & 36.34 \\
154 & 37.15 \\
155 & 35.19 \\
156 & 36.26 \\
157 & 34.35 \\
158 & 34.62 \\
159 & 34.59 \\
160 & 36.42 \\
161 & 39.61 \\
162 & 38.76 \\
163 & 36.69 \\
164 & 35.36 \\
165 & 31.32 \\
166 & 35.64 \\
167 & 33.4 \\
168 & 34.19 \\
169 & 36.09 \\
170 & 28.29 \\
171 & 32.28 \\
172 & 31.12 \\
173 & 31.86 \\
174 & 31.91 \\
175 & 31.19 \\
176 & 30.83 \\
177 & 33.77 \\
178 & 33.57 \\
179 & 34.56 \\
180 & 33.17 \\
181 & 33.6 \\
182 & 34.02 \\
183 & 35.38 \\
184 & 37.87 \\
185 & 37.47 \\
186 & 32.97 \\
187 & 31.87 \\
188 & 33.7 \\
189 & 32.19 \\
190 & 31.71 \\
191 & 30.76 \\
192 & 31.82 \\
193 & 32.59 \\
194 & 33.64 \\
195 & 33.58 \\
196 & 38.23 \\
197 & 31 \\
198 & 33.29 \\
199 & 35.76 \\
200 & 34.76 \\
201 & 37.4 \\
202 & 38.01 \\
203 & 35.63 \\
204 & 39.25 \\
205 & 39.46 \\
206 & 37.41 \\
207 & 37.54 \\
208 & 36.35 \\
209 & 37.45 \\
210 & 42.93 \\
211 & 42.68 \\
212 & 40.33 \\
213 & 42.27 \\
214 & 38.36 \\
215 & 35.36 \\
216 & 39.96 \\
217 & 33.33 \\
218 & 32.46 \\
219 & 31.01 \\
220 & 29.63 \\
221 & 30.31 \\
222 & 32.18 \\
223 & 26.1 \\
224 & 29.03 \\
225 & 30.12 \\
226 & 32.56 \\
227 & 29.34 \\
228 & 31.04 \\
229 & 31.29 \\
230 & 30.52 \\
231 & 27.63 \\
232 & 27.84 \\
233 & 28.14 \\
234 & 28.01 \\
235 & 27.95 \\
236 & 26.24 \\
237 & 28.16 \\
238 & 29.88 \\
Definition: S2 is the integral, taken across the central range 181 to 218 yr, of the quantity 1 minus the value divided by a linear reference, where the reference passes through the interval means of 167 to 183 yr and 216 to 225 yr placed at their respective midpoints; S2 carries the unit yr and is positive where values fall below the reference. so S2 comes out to -4.8 yr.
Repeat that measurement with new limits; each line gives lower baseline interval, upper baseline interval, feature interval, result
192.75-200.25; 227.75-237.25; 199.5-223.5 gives -3.29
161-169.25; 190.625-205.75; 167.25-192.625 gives 1.60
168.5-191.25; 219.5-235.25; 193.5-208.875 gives -2.28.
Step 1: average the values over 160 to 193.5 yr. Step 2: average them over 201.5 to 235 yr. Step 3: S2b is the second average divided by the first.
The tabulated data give 1.0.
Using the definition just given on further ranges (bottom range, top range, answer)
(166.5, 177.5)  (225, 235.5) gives 0.91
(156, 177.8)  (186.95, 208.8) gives 1.03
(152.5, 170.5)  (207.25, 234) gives 0.95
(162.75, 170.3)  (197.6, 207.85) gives 1.09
